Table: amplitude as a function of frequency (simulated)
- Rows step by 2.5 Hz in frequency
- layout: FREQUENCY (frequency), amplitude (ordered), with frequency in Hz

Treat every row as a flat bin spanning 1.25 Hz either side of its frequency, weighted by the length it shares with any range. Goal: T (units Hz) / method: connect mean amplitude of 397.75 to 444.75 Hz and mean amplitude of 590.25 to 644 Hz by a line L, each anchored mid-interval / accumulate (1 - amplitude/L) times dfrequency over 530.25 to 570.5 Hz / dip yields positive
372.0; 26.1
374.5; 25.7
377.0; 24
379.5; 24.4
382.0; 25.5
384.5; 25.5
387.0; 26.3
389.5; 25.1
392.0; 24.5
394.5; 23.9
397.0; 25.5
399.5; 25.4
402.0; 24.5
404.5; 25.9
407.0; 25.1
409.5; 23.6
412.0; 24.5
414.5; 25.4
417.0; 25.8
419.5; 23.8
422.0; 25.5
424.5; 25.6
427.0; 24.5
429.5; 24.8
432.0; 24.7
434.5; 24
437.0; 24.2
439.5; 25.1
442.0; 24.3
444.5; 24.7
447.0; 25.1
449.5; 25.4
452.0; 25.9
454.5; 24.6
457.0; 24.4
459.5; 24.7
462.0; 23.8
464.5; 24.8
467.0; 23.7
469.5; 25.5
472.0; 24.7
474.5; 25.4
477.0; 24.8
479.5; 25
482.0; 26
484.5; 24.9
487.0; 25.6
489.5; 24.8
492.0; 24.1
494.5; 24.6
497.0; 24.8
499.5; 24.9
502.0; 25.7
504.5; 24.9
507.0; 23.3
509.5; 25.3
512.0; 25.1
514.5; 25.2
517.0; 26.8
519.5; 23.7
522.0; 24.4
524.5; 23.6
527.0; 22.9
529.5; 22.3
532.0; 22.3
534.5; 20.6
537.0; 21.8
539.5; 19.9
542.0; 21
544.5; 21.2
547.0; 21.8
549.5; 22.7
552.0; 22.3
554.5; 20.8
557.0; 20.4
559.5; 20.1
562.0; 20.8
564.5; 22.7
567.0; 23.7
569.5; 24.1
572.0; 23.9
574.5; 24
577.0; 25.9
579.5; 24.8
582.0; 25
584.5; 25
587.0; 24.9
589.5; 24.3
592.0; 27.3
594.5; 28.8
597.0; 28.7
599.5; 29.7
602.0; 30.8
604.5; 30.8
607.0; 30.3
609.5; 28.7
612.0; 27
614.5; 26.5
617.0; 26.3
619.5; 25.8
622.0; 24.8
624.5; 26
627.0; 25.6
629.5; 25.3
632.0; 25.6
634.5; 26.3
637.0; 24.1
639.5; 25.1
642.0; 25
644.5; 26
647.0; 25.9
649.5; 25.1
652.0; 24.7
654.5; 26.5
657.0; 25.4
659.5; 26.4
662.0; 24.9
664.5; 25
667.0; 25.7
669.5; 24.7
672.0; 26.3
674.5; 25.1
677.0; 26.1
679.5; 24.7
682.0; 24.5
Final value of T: 7.1 Hz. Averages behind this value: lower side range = 24.8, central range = 21.6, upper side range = 27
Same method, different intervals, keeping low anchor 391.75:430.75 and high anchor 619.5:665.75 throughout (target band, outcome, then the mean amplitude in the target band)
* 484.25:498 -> 0.16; 24.8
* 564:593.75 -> 0.63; 24.8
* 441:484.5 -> 0.26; 24.9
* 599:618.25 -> -2.56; 28.7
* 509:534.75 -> 1.27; 23.9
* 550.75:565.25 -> 2.36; 21.1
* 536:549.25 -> 2.08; 21.2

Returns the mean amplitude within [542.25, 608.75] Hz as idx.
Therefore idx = 24.8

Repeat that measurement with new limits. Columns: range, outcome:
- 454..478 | 24.6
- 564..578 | 24.1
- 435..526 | 24.8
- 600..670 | 26.3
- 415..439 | 24.8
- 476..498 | 25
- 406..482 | 24.8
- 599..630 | 27.5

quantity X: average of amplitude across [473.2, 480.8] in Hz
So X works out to 25.1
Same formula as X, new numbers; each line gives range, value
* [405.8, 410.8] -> 24.3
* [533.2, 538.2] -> 21.2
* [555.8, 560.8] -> 20.3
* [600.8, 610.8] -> 30.1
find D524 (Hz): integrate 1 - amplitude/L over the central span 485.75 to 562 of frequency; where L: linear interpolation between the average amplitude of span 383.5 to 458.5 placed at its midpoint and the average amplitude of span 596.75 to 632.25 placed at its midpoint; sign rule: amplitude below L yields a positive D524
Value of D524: 8.9 Hz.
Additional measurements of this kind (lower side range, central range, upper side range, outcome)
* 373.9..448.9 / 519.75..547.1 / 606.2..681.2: 3.57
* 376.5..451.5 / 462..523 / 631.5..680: 0.44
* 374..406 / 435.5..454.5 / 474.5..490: 0.18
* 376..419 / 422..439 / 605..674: 0.26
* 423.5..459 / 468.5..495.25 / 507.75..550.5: -1.21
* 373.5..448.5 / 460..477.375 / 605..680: 0.33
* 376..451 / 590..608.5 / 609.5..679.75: -2.74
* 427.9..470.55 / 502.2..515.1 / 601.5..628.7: 0.42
